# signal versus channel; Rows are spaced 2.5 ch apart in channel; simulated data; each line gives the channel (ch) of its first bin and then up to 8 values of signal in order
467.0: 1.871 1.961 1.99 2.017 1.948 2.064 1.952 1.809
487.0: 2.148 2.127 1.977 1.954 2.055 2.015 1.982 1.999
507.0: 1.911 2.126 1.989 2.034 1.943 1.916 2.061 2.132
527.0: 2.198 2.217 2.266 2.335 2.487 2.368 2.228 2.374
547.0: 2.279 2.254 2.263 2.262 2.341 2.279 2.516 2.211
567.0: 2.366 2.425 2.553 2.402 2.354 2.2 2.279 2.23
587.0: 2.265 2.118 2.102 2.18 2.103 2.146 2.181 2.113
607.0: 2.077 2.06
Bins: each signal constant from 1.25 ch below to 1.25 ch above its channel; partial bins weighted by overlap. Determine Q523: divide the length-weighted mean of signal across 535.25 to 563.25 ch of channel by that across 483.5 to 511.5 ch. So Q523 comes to 1.16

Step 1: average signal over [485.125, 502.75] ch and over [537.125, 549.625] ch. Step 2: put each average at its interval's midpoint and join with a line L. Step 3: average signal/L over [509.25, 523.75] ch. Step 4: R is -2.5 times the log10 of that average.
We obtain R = 0.08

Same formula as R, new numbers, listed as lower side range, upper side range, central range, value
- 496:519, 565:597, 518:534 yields -0.033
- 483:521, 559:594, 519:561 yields -0.051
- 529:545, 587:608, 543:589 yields -0.041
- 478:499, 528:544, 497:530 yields 0.070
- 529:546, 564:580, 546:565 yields 0.022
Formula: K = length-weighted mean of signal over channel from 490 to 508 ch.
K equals 1.99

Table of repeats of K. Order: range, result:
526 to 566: 2.31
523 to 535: 2.22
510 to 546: 2.18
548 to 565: 2.31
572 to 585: 2.32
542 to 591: 2.31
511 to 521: 1.97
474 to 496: 2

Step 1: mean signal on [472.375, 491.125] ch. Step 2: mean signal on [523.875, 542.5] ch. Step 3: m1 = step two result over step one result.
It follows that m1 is 1.1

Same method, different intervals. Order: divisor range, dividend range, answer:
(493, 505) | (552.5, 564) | 1.17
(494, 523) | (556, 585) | 1.18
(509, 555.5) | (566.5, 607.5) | 1.02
